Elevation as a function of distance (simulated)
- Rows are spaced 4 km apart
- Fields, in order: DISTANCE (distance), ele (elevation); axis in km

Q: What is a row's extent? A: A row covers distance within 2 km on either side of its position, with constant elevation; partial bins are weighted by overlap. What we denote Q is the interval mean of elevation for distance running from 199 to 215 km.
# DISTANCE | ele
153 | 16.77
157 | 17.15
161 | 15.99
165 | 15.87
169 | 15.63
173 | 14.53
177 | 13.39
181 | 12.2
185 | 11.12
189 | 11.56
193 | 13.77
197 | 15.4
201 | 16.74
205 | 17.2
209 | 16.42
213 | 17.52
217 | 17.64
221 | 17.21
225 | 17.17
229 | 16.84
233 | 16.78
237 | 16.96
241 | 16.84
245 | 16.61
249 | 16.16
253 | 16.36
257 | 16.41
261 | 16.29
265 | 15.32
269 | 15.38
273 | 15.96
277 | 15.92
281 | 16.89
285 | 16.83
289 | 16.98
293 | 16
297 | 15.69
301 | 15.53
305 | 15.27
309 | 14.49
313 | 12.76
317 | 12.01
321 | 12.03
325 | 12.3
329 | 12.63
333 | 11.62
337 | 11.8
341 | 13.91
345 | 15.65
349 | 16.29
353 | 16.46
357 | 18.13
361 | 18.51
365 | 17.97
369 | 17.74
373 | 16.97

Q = 17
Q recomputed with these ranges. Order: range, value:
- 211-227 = 17.4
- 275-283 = 16.4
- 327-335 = 12.1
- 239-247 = 16.7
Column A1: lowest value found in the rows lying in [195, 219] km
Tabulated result 15.4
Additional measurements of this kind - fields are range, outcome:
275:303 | 15.53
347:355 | 16.29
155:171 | 15.63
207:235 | 16.42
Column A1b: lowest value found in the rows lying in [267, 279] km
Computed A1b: 15.38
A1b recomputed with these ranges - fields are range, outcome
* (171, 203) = 11.12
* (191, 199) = 13.77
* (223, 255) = 16.16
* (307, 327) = 12.01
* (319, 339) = 11.62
